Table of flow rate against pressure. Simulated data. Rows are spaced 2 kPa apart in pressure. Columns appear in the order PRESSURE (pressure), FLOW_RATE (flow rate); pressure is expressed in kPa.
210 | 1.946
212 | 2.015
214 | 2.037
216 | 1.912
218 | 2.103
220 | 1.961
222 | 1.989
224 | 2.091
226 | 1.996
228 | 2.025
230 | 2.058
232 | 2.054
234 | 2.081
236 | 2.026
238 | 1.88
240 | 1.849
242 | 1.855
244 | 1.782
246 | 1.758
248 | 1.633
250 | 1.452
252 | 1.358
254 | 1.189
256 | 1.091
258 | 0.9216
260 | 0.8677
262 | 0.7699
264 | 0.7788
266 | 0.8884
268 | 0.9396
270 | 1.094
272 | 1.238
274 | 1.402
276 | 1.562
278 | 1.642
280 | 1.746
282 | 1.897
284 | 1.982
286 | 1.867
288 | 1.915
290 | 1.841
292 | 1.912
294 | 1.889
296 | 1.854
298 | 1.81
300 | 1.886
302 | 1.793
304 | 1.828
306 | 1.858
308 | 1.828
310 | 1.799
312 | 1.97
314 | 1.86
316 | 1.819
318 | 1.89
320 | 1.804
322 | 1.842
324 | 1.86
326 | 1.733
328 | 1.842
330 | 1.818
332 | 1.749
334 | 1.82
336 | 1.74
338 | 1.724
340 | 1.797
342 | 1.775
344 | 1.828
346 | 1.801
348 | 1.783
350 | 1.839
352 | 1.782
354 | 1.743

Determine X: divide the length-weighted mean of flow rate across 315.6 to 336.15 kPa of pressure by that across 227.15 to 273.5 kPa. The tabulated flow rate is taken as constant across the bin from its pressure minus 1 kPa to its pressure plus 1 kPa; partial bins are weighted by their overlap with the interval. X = 1.24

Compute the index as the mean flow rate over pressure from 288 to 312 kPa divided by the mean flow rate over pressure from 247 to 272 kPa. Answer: 1.70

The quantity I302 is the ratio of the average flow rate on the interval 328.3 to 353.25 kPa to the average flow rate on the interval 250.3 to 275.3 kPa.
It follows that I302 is 1.7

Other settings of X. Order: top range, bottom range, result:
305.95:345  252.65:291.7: 1.34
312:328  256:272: 1.98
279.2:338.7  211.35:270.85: 1.14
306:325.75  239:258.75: 1.24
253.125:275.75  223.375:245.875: 0.53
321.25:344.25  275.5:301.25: 0.98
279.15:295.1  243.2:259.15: 1.36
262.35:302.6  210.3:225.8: 0.79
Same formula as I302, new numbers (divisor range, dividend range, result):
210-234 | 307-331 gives 0.91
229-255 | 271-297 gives 0.99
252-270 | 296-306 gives 1.90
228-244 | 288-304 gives 0.95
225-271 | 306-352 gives 1.22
